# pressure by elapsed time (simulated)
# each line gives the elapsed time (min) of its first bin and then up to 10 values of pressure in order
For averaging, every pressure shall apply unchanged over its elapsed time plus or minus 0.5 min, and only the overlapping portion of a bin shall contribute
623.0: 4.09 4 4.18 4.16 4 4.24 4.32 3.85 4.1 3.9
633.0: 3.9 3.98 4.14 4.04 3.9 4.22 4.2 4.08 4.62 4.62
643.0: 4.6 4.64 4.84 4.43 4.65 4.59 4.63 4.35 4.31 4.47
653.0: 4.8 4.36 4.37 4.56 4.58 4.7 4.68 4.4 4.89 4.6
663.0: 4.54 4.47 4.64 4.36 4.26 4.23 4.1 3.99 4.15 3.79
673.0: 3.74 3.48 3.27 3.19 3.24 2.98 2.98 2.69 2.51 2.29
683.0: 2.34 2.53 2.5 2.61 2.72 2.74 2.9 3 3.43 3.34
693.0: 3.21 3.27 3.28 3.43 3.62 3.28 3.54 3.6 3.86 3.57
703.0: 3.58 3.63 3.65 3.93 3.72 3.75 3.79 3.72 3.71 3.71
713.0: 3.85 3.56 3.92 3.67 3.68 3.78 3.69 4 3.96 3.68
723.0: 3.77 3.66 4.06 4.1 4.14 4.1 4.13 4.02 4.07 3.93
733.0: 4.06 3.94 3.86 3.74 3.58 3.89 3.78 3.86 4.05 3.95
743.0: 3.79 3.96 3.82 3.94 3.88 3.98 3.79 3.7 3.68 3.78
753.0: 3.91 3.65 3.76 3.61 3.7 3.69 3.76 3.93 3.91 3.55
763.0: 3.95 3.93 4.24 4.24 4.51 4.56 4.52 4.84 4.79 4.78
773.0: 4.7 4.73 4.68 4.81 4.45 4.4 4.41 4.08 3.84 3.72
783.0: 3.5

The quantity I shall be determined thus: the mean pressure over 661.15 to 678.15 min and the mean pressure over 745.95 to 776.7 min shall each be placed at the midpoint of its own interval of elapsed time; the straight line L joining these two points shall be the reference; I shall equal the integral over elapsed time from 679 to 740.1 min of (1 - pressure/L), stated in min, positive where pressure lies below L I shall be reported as 7.7 min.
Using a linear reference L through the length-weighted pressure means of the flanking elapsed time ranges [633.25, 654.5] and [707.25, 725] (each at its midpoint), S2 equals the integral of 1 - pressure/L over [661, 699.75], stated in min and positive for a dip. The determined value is 6.3 min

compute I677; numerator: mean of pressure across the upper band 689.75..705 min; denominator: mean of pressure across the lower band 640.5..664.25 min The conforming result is 0.8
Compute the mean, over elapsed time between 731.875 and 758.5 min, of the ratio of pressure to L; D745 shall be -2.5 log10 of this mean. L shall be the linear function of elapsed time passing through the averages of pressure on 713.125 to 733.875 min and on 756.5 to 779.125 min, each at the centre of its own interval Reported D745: 0.07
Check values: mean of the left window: 3.9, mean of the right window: 4.31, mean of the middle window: 3.82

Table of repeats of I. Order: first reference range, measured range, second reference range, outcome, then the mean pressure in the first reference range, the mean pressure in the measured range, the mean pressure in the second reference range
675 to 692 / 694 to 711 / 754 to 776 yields -2.53 min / 2.82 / 3.61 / 4.21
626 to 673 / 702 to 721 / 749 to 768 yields 1.56 min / 4.34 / 3.74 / 3.88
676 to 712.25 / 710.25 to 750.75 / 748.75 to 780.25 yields -1.72 min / 3.24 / 3.87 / 4.16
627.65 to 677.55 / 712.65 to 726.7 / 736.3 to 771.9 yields 0.85 min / 4.26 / 3.82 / 3.96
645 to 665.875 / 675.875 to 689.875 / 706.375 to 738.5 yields 5.06 min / 4.55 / 2.72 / 3.85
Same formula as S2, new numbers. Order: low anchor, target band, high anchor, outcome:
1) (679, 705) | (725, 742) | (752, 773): -1.24 min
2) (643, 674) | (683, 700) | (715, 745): 4.45 min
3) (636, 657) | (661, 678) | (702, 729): 0.98 min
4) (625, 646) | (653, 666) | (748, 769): -1.27 min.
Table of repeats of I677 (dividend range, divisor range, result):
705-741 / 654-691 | 1.06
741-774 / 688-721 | 1.13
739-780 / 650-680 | 0.99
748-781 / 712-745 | 1.07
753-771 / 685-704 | 1.24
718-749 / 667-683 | 1.16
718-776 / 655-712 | 1.11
